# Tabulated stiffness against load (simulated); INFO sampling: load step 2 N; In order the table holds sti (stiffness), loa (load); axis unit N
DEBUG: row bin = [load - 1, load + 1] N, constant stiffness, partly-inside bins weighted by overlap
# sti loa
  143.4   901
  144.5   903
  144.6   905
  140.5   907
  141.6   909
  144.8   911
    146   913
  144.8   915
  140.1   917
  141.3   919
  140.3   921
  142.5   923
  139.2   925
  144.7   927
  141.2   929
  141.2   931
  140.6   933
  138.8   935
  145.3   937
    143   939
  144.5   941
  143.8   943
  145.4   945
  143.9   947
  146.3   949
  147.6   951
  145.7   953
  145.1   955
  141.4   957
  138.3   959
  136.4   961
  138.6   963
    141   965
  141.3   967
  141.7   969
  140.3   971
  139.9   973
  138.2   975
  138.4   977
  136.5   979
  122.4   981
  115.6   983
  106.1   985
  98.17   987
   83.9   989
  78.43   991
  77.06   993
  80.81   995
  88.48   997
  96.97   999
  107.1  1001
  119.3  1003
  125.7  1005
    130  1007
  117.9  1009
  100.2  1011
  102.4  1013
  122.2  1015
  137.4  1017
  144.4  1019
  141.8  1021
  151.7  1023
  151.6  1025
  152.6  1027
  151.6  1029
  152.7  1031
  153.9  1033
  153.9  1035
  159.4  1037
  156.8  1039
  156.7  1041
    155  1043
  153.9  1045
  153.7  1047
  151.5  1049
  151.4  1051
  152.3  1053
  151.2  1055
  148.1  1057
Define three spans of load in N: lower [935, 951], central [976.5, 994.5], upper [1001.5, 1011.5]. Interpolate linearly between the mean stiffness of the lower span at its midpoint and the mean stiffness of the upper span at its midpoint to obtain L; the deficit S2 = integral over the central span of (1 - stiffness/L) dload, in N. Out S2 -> 3.3 N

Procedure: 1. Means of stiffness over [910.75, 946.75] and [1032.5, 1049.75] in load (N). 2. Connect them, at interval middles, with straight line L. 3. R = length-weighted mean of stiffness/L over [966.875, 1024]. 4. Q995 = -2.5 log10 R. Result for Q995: 0.26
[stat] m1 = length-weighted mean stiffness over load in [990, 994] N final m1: 77.7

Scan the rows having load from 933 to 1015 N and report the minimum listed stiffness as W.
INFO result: 77.06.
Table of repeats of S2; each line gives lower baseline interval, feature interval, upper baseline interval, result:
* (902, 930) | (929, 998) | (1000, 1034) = 4.5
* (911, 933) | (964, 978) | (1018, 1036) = 0.6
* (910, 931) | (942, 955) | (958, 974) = -0.4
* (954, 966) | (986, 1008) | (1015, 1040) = 7.1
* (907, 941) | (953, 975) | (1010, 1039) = 0.2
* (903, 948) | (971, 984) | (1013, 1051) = 1.2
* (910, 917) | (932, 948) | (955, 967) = -0.1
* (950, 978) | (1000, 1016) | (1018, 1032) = 3.4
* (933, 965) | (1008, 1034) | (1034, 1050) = 2.6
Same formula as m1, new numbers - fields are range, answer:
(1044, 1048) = 154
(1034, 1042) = 157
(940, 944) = 144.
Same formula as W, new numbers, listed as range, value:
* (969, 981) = 122.4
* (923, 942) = 138.8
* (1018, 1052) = 141.8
